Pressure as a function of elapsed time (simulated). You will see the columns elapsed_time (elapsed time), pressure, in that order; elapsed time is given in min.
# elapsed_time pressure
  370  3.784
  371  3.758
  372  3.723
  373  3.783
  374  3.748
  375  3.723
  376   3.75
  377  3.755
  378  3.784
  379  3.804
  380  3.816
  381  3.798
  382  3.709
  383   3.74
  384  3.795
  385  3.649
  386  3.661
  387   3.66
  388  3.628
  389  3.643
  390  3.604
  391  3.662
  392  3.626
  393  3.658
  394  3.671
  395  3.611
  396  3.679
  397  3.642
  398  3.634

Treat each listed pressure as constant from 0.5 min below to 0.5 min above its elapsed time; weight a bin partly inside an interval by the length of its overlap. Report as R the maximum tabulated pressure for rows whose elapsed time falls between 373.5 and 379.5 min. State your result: 3.804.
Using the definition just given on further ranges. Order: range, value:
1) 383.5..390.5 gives 3.795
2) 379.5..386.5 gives 3.816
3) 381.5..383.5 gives 3.74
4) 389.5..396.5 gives 3.679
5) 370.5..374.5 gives 3.783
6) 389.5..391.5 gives 3.662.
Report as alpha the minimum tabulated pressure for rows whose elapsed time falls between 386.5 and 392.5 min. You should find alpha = 3.604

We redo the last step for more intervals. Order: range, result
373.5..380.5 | 3.723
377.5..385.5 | 3.649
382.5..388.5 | 3.628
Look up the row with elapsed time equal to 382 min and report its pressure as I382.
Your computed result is 3.709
